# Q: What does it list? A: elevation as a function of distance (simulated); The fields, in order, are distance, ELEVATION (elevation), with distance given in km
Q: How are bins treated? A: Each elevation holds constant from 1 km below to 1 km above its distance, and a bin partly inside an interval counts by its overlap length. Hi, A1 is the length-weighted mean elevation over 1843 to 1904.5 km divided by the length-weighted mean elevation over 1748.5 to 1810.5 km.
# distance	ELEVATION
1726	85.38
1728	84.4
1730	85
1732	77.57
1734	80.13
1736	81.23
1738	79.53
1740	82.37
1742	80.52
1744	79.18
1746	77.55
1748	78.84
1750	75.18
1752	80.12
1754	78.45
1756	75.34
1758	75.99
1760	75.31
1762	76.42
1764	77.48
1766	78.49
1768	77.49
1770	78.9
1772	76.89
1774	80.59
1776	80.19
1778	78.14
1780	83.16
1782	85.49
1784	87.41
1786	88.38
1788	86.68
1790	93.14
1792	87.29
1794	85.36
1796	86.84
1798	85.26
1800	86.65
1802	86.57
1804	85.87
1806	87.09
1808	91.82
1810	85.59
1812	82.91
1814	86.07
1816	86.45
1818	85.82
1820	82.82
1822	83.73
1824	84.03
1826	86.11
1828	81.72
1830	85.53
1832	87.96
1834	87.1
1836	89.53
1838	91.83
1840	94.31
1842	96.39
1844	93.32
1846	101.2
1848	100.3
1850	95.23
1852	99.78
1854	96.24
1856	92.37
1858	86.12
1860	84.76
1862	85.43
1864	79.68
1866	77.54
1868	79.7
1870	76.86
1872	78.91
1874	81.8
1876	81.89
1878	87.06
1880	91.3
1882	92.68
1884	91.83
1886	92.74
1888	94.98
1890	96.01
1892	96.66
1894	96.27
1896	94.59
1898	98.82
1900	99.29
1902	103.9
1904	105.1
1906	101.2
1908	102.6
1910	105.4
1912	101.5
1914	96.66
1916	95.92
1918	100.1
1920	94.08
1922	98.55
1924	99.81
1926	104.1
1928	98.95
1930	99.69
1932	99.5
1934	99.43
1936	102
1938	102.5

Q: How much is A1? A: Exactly 1.11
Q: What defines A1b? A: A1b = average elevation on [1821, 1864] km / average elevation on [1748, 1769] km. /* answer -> 1.17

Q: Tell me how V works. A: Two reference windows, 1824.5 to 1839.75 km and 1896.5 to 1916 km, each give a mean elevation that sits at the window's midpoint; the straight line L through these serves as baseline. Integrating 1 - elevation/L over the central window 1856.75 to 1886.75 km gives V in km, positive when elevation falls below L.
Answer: 3.2 km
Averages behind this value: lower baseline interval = 87.4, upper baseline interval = 101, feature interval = 84.6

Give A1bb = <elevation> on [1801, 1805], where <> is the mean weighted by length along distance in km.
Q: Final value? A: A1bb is 86.2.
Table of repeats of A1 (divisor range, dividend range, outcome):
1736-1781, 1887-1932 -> 1.26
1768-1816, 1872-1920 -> 1.13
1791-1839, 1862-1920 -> 1.08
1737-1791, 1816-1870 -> 1.10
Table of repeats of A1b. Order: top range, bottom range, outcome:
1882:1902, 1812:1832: 1.13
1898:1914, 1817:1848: 1.15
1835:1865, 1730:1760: 1.17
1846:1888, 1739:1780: 1.13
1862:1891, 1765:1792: 1.04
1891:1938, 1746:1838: 1.20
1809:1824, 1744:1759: 1.09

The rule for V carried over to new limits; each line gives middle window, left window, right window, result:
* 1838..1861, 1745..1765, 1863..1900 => -2.36 km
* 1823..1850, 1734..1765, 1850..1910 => -1.15 km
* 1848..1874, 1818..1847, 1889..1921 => 1.79 km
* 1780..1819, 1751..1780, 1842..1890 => -2.41 km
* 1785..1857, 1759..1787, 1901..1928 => -1.56 km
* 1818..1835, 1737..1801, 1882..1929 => 0.69 km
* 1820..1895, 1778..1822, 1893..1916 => 3.86 km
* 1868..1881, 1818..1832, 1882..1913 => 1.57 km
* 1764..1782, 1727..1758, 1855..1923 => 0.61 km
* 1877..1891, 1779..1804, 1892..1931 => 0.64 km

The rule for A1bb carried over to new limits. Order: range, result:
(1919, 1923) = 96.3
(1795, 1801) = 86.2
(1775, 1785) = 82.9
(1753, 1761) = 76.3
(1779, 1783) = 84.3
